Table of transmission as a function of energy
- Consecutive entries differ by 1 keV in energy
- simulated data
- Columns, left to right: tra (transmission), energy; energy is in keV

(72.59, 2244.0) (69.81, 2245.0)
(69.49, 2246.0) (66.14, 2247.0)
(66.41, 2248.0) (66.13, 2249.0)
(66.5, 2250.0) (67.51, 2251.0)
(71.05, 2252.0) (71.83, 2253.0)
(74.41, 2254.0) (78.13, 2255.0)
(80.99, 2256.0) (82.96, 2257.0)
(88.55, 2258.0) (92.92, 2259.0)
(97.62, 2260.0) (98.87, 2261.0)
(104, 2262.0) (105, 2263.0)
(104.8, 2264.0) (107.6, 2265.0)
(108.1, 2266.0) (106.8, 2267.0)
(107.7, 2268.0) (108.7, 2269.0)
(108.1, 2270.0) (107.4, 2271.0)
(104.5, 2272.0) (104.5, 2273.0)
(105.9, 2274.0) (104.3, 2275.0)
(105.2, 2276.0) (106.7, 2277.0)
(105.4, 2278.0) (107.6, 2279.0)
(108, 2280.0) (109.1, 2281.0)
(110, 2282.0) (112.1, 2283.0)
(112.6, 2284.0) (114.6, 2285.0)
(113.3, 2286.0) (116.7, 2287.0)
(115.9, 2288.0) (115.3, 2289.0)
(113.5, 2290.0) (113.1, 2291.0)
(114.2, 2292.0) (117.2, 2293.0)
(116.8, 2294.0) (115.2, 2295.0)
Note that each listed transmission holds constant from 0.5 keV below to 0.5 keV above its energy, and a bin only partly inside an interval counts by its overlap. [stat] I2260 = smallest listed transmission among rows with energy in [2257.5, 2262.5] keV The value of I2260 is 88.55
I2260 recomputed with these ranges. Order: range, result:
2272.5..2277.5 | 104.3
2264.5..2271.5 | 106.8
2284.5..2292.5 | 113.1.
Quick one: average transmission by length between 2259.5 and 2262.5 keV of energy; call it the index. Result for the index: 100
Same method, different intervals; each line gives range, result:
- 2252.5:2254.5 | 73.1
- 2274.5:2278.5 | 105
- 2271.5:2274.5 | 105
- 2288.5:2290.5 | 114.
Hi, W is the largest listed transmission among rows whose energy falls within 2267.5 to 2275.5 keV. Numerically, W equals 108.7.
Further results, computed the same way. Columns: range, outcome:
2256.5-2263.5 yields 105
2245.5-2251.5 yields 69.49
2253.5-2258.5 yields 88.55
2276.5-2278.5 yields 106.7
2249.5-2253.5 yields 71.83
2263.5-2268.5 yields 108.1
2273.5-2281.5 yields 109.1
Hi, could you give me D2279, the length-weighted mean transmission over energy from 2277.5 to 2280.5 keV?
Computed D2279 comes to 107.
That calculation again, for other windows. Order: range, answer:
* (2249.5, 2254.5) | 70.3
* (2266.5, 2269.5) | 108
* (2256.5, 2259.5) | 88.1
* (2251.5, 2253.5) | 71.4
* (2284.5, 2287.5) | 115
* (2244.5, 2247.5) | 68.5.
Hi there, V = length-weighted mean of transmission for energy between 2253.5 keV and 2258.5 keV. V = 81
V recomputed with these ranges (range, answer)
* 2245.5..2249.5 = 67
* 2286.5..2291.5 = 115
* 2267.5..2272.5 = 107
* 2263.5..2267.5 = 107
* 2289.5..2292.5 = 114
